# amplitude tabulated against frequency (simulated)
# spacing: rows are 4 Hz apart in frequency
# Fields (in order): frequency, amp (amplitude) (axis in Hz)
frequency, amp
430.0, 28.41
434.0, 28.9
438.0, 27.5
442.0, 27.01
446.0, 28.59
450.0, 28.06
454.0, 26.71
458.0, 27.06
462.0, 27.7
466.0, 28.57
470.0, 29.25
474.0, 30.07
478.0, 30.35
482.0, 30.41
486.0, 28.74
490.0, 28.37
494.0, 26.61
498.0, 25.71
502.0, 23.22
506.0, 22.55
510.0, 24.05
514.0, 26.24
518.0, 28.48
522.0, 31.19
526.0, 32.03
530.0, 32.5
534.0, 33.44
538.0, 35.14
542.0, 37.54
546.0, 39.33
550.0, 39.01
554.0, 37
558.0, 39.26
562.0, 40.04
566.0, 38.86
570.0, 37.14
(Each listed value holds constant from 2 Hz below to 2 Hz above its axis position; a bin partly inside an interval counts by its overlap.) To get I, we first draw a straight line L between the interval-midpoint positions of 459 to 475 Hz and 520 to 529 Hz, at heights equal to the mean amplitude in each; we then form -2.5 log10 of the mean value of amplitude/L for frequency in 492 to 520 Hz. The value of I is 0.21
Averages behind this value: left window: 28.7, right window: 31.7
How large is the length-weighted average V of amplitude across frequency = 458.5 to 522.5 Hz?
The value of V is 27.5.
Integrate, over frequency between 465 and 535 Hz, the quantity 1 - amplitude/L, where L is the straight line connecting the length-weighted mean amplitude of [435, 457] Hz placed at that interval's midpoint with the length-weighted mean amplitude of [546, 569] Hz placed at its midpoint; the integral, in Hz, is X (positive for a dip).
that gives 9.7 Hz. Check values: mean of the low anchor 27.6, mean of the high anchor 38.8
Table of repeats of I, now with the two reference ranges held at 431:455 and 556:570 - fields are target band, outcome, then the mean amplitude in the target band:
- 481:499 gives 0.154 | 28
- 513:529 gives 0.177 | 29.9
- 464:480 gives 0.037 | 29.6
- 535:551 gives -0.006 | 37.4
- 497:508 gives 0.374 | 23.7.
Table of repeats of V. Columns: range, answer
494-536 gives 27.9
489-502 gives 26.2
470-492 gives 29.6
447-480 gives 28.5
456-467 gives 27.7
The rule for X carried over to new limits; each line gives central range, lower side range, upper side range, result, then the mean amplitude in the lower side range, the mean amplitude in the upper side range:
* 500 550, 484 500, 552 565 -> 3.7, 27.4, 38.8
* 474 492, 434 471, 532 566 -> 0.8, 27.8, 37.7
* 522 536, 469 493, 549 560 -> 1.1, 29.4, 38.4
